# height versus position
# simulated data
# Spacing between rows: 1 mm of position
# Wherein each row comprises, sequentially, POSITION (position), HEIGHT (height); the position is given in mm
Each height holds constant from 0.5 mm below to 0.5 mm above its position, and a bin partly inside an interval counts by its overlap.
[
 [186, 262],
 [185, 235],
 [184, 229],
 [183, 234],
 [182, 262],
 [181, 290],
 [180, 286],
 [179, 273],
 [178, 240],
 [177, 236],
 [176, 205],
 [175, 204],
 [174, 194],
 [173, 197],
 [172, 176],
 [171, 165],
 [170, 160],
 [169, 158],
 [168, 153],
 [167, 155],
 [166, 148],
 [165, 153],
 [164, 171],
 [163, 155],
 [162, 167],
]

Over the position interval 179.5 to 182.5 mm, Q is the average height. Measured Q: 279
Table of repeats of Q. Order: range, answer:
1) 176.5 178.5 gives 238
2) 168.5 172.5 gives 165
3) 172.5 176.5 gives 200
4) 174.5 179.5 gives 232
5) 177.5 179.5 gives 256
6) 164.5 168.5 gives 152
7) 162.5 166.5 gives 157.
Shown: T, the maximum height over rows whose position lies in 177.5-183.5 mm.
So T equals 290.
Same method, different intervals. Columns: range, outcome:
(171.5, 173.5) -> 197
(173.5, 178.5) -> 240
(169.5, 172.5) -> 176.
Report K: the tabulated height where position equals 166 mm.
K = 148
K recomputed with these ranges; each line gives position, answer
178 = 240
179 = 273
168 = 153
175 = 204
